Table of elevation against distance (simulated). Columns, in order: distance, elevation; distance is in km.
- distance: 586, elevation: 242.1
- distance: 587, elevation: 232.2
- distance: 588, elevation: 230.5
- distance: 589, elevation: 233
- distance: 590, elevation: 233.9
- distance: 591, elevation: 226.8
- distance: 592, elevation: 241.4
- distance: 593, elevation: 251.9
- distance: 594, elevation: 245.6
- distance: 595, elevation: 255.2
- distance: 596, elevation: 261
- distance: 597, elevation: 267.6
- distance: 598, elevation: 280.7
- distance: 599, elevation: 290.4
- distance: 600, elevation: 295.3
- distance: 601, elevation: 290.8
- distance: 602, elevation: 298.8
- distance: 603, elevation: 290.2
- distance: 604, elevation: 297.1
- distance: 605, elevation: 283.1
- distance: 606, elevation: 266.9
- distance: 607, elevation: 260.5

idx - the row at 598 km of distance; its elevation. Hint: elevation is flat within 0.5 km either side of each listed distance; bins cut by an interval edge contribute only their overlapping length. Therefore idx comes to 280.7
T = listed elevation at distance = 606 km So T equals 266.9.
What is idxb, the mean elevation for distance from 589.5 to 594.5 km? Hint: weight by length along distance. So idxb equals 240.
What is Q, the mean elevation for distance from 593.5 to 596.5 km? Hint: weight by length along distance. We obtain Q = 254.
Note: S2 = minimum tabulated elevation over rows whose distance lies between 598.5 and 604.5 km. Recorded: 290.2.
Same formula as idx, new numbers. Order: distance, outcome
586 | 242.1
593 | 251.9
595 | 255.2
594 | 245.6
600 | 295.3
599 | 290.4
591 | 226.8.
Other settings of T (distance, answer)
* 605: 283.1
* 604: 297.1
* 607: 260.5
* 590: 233.9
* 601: 290.8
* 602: 298.8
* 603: 290.2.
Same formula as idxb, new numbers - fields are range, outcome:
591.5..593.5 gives 247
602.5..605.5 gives 290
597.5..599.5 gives 286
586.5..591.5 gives 231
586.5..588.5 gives 231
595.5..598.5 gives 270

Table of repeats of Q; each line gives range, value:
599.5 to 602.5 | 295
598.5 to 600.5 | 293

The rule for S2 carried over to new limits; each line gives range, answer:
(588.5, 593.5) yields 226.8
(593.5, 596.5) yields 245.6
